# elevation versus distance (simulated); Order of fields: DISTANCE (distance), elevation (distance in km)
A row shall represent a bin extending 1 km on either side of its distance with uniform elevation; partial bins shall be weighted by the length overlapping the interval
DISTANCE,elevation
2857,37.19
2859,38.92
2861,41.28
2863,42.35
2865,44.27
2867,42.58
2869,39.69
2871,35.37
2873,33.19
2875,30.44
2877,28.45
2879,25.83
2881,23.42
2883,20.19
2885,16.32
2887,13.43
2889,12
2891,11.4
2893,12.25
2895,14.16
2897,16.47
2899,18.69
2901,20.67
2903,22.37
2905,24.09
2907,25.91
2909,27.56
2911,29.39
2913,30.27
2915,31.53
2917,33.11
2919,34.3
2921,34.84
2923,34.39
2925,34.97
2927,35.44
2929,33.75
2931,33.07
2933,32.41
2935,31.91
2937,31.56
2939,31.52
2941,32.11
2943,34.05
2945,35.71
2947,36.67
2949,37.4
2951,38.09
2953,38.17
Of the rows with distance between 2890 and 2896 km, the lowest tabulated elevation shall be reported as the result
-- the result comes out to 11.4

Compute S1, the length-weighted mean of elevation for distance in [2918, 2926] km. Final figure 34.6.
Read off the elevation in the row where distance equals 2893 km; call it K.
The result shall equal 12.25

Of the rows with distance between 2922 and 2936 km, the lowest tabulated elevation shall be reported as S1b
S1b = 31.91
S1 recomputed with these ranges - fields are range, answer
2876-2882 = 25.9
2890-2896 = 12.6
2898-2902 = 19.7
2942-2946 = 34.9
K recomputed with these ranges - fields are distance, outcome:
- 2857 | 37.19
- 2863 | 42.35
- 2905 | 24.09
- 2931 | 33.07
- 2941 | 32.11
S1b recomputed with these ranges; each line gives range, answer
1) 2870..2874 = 33.19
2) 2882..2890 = 12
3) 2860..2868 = 41.28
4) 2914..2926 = 31.53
